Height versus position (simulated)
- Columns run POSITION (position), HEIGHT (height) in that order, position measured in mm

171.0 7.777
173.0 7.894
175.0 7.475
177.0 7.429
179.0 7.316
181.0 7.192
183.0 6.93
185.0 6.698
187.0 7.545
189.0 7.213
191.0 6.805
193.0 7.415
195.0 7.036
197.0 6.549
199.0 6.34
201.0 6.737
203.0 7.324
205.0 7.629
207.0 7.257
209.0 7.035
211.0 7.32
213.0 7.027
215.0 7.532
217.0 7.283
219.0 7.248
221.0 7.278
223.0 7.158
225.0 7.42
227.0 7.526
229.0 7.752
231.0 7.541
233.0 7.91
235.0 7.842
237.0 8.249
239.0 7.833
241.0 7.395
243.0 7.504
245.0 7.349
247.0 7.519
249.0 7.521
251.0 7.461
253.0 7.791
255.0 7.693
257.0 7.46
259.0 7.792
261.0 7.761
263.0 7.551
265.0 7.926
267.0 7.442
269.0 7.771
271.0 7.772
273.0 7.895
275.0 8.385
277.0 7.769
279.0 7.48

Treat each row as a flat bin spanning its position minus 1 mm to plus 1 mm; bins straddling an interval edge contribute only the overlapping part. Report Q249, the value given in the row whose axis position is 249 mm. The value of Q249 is 7.521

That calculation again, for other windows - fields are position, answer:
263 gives 7.551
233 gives 7.91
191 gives 6.805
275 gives 8.385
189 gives 7.213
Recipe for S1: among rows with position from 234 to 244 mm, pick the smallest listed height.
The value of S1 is 7.395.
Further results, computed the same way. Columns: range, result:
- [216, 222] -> 7.248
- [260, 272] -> 7.442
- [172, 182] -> 7.192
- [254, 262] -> 7.46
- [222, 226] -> 7.158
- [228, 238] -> 7.541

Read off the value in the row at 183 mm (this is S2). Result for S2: 6.93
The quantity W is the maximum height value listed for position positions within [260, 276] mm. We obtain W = 8.385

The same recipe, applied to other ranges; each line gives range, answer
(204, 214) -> 7.629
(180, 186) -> 7.192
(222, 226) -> 7.42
